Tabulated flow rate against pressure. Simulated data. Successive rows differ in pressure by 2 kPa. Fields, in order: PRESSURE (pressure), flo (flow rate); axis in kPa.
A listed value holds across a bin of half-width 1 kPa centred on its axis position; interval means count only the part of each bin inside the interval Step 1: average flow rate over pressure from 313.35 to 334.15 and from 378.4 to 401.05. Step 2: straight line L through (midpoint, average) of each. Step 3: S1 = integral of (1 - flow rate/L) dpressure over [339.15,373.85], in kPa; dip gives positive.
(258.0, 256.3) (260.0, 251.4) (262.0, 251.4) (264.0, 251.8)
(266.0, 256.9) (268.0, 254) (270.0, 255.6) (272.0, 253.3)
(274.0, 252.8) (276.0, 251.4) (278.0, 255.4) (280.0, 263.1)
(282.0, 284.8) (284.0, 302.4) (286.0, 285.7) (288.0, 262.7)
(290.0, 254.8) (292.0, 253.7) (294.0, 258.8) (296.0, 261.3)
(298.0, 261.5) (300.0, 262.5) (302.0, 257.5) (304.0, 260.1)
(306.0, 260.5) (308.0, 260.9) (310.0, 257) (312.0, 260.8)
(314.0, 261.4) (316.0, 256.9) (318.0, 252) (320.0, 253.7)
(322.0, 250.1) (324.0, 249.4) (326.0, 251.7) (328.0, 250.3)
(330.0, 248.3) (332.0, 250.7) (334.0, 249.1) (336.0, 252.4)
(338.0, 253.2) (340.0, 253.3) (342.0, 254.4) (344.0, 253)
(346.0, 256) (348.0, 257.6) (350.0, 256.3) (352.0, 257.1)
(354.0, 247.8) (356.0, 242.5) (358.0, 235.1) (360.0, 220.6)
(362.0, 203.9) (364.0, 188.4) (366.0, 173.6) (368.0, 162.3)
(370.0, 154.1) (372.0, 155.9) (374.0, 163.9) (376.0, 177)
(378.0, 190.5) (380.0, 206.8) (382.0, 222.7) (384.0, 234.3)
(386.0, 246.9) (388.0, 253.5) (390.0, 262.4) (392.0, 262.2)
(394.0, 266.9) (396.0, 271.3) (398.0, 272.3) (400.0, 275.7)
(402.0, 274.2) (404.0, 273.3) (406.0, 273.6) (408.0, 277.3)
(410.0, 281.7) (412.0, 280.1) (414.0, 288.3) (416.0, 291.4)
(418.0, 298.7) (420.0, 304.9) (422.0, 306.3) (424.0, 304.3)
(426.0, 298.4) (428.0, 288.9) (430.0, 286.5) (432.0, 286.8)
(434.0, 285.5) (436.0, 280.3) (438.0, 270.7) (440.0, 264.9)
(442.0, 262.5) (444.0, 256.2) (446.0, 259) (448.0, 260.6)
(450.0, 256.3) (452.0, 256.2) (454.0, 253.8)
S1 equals 4.3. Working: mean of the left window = 252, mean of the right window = 251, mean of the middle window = 220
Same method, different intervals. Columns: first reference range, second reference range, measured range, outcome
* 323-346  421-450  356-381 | 6.9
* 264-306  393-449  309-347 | 2.0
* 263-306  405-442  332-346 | 1.0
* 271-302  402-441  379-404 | 2.3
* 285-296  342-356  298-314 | 0.0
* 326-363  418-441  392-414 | 0.1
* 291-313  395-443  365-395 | 7.3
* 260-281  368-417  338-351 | -0.4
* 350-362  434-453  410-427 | -2.6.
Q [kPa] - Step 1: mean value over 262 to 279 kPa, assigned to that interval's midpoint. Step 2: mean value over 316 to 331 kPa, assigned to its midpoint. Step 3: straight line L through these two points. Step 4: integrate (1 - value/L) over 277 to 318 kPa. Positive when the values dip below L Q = -1.8 kPa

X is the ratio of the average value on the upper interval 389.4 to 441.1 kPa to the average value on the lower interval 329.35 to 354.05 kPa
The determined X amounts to 1.11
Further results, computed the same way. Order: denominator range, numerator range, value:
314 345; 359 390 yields 0.79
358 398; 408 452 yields 1.32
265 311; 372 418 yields 0.96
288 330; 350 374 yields 0.80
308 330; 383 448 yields 1.09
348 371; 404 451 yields 1.31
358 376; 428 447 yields 1.51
